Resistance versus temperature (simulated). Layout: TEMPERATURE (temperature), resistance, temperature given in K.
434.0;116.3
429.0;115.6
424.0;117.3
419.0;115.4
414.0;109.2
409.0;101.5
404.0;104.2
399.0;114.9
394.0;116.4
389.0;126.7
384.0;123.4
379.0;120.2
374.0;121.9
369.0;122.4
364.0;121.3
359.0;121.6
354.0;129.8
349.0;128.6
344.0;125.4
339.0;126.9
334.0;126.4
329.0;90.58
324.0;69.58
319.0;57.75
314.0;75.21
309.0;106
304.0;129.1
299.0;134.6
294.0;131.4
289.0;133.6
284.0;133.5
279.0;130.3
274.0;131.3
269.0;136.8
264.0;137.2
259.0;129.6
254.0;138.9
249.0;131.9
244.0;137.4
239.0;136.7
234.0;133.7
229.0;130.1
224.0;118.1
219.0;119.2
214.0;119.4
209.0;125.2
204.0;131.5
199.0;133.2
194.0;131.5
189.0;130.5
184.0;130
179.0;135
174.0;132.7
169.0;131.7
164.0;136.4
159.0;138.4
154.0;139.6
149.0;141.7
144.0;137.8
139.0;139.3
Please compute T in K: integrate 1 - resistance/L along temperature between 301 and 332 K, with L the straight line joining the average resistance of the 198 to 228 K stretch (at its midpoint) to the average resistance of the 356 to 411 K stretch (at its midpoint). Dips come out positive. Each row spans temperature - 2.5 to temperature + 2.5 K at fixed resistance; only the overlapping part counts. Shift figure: 8.0 K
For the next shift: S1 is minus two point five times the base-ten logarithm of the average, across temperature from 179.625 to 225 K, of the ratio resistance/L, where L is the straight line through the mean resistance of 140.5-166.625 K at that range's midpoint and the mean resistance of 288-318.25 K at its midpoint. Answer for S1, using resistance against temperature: 0.03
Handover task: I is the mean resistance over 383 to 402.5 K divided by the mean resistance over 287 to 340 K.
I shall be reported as 1.12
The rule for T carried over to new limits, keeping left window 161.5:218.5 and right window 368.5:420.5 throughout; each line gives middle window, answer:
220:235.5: 0.2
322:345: 2.4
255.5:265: -0.6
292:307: -1.0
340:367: -1.5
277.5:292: -1.1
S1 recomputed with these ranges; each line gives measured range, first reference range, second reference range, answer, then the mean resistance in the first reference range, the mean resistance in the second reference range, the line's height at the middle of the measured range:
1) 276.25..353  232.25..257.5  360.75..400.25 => 0.13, 136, 121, 128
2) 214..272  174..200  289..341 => -0.09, 132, 106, 121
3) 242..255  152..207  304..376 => -0.11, 134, 109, 123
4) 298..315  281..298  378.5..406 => 0.16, 133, 118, 130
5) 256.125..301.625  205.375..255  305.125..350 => -0.16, 129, 101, 115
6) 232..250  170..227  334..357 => -0.06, 128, 127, 128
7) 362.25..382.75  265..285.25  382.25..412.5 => -0.03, 133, 114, 118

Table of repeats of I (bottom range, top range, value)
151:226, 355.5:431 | 0.90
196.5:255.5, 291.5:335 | 0.78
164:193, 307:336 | 0.65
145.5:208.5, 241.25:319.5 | 0.93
